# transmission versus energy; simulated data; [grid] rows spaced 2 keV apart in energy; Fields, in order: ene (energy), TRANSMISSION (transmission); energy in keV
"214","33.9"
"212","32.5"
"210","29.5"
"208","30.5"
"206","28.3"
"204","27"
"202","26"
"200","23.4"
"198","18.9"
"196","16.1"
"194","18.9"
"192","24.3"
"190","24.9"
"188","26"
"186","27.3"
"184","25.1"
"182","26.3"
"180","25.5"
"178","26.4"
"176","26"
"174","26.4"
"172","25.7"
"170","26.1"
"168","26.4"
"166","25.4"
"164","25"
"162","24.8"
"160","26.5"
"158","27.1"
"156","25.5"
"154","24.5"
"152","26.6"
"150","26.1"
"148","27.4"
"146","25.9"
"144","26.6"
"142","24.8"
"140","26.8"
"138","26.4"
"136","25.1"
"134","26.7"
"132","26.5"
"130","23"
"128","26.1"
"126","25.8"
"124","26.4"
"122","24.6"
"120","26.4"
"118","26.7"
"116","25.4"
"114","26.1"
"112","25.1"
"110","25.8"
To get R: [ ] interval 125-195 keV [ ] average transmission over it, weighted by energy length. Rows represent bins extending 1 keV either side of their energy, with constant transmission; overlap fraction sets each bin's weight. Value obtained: 25.7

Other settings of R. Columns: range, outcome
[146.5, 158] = 26.1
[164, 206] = 24.7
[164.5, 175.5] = 26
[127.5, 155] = 25.9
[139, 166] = 25.9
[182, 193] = 25.6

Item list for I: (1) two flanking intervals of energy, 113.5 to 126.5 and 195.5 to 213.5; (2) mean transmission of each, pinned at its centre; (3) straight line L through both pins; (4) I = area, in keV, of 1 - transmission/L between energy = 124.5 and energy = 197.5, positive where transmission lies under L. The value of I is 2.1 keV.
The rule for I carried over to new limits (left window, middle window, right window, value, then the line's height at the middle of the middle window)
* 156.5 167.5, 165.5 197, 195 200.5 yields -3.7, 22.2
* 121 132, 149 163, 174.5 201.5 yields -0.7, 24.6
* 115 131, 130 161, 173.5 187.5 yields -0.3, 25.8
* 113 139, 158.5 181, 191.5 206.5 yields -1.9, 23.9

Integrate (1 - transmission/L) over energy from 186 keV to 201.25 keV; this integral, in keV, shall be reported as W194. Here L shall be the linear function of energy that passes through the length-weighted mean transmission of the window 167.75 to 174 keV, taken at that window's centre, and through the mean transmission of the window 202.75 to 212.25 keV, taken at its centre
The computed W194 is 3.1 keV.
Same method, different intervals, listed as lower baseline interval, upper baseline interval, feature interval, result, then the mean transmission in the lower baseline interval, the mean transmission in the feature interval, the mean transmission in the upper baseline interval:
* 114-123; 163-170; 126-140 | 0.0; 25.8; 25.7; 25.7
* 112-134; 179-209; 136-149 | -0.4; 25.7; 26.2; 24.6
